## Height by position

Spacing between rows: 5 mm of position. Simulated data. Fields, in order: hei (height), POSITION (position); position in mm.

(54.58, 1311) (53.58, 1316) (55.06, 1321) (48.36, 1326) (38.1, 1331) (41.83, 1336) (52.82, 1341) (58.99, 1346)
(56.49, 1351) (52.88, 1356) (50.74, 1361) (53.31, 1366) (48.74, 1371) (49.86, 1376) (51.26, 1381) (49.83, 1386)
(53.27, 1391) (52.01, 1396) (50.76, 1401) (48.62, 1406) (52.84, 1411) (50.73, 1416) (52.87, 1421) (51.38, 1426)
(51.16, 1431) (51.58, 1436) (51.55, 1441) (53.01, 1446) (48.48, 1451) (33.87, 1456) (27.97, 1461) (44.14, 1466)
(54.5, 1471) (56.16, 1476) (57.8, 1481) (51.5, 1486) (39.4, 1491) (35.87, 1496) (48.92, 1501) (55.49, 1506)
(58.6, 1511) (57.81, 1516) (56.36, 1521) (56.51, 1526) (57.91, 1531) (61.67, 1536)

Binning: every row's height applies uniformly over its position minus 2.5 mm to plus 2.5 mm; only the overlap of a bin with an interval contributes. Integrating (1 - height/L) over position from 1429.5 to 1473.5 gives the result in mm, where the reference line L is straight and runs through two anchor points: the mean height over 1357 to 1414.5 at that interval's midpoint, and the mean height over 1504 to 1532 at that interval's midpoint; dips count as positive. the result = 6.4 mm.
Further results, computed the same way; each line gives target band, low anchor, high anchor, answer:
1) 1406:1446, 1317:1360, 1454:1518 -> -2.12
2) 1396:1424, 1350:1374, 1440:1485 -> -0.75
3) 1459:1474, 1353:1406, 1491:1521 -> 2.28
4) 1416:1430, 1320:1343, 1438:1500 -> -1.62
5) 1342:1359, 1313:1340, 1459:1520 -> -2.70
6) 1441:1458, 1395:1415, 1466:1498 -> 1.18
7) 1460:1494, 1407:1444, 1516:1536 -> 4.15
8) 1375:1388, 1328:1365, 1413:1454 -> 0.07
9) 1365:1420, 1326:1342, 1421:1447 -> -2.78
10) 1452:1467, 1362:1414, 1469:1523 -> 4.62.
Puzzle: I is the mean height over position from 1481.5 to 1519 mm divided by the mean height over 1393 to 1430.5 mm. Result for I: 0.98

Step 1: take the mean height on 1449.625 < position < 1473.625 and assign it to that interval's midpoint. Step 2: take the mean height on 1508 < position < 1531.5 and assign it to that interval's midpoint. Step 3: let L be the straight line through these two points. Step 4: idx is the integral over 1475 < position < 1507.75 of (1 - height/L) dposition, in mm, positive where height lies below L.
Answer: 0.3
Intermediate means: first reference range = 41.6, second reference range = 57.4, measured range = 48.9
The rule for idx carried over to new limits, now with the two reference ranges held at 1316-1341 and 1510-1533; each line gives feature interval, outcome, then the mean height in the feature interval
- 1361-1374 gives -0.42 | 50.9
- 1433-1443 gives 0.28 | 51.5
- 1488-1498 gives 3.12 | 38.4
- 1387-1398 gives -0.36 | 52.3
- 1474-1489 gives 0.18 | 54.6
